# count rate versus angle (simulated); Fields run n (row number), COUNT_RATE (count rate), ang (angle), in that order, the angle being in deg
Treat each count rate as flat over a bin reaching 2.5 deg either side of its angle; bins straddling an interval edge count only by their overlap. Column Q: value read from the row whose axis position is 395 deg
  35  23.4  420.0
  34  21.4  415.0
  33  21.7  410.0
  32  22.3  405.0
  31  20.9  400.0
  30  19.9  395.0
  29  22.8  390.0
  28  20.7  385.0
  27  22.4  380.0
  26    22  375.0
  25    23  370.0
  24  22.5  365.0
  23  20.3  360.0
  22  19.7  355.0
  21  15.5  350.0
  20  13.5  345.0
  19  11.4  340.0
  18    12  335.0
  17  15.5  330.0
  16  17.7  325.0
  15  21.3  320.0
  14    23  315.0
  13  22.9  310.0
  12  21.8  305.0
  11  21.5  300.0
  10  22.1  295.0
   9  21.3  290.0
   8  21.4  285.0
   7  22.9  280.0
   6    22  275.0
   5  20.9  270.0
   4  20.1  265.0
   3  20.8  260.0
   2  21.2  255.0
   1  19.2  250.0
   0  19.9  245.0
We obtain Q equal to 19.9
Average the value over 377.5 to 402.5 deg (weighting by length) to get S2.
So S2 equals 21.3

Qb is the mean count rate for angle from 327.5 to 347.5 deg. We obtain 13.1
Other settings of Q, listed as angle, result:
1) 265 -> 20.1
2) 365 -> 22.5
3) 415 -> 21.4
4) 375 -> 22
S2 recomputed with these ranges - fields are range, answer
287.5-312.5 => 21.9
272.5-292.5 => 21.9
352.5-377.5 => 21.5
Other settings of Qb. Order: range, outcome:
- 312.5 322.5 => 22.1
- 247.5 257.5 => 20.2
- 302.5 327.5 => 21.3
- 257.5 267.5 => 20.4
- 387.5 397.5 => 21.4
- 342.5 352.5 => 14.5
